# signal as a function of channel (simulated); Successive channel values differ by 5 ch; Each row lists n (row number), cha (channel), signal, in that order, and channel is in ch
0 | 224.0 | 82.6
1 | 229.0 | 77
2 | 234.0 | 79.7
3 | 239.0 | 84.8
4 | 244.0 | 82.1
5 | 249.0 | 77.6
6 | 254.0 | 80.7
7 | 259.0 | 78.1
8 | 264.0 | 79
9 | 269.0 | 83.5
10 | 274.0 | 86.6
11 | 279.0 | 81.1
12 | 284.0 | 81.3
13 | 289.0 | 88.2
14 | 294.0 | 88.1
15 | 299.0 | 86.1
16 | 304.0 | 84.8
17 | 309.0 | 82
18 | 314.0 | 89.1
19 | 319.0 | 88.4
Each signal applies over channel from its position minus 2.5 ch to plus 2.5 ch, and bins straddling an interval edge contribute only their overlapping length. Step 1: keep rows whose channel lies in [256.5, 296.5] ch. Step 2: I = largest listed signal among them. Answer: 88.2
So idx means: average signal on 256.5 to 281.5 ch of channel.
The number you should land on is 81.7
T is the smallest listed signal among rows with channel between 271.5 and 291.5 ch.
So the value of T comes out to 81.1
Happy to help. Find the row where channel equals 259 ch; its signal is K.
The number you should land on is 78.1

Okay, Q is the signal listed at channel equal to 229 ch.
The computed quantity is 77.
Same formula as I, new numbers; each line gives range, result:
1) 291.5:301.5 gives 88.1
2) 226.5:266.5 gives 84.8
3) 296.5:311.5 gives 86.1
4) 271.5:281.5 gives 86.6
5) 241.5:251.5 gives 82.1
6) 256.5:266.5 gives 79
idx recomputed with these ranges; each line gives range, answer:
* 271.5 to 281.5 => 83.8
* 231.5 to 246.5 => 82.2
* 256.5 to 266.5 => 78.5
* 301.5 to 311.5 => 83.4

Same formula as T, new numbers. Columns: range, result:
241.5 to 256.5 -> 77.6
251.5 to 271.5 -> 78.1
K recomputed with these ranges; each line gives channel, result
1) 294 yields 88.1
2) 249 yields 77.6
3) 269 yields 83.5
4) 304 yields 84.8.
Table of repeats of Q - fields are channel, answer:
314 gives 89.1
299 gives 86.1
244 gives 82.1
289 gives 88.2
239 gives 84.8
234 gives 79.7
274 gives 86.6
